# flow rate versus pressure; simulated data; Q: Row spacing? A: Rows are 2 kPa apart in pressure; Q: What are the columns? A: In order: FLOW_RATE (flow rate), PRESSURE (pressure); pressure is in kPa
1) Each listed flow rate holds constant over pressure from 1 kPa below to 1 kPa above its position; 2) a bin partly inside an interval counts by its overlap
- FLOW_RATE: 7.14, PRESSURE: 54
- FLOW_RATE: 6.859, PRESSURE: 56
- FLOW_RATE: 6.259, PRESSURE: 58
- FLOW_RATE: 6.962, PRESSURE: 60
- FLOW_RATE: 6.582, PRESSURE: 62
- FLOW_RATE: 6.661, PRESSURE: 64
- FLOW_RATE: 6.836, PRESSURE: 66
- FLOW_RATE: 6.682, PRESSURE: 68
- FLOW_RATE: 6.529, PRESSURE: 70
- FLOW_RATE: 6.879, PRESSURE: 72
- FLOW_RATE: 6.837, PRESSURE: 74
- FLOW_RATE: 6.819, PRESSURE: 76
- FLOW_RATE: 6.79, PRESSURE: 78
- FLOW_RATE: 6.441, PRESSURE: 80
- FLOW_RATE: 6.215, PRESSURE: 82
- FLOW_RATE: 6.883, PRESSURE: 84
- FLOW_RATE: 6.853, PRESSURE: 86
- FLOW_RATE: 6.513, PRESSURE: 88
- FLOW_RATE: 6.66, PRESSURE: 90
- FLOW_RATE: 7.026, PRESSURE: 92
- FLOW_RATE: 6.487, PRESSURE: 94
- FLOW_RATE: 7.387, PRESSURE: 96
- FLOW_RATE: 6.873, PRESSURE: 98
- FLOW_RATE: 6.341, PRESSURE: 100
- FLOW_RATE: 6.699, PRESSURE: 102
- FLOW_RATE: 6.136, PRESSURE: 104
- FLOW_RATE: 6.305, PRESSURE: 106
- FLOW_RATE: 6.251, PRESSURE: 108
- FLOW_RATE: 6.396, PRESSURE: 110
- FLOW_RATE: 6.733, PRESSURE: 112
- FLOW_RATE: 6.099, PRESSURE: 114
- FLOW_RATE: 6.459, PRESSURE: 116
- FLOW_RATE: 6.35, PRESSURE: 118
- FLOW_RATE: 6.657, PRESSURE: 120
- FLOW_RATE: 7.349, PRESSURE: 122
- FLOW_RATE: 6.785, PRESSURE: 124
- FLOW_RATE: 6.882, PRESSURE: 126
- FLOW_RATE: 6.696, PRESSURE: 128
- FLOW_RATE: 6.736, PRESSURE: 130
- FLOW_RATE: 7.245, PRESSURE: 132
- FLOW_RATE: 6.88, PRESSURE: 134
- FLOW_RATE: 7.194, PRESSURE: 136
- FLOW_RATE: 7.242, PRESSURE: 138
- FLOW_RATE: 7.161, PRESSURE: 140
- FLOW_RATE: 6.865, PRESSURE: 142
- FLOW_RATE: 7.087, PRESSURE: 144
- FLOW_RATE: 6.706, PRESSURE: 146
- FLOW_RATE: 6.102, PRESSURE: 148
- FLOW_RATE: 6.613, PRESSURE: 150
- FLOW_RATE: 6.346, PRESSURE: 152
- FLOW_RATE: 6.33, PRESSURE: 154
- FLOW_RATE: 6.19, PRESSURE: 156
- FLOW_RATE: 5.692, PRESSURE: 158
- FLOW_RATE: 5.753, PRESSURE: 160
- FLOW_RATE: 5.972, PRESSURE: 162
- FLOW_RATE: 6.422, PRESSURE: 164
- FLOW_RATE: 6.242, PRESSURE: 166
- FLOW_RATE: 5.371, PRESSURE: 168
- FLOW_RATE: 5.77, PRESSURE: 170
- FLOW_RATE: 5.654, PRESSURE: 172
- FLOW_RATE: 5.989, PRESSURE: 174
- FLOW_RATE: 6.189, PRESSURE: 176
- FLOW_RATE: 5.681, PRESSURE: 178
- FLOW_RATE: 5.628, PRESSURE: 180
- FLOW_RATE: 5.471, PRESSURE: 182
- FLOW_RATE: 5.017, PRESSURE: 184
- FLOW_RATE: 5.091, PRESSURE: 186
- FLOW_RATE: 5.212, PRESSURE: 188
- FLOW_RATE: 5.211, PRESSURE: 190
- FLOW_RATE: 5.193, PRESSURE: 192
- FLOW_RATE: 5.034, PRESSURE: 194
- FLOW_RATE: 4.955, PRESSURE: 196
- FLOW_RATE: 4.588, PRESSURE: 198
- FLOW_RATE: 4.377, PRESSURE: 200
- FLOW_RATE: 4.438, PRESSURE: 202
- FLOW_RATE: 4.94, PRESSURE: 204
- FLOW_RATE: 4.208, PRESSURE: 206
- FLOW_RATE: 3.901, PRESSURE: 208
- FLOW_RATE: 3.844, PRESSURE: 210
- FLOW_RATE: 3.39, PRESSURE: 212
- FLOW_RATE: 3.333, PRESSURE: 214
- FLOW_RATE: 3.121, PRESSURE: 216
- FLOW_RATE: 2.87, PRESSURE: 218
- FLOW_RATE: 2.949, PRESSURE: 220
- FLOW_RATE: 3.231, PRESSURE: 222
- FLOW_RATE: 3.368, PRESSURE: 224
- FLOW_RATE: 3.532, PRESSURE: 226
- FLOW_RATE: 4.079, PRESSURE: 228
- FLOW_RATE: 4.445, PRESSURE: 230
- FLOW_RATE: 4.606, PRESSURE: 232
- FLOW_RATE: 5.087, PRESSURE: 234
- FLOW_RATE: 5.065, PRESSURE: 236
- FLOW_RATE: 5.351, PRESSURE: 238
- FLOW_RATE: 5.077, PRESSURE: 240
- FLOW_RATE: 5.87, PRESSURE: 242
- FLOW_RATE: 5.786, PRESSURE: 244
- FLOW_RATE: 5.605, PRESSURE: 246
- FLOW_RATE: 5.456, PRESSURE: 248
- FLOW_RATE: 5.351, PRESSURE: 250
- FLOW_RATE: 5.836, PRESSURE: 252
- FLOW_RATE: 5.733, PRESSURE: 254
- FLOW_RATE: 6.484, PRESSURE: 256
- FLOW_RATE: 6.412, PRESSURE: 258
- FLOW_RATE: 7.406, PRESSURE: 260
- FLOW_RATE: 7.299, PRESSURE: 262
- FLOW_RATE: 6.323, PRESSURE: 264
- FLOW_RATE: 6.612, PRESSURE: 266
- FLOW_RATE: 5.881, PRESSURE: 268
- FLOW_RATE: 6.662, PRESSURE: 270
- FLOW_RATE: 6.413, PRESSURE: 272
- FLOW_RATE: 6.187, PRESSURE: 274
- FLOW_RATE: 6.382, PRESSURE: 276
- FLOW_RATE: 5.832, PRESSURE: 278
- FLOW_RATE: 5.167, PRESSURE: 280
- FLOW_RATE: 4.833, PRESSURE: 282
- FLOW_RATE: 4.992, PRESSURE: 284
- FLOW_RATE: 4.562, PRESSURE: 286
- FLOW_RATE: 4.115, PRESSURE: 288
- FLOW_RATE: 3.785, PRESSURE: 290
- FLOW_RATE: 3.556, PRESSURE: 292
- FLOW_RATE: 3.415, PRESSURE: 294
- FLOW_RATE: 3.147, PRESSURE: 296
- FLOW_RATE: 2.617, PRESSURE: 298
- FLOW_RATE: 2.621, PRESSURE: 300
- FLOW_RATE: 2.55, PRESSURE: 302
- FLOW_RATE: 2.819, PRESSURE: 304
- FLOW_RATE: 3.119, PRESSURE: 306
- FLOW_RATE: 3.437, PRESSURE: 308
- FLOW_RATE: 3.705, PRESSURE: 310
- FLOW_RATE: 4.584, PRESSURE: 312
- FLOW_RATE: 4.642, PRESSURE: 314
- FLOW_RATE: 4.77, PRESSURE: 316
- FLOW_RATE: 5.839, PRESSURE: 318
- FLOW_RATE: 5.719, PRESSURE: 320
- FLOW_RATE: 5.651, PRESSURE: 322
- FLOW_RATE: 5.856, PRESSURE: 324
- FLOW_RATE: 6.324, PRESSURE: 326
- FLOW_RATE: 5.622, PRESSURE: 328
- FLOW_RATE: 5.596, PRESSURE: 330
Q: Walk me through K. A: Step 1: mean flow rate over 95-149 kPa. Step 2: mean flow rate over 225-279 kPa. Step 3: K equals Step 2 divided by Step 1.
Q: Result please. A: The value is 0.9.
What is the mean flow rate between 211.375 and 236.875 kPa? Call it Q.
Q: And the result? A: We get 3.77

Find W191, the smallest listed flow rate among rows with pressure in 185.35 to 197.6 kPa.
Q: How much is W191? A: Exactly 4.955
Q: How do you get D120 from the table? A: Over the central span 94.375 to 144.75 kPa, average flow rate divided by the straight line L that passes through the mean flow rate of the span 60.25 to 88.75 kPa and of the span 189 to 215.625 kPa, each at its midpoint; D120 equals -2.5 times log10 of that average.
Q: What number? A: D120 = -0.15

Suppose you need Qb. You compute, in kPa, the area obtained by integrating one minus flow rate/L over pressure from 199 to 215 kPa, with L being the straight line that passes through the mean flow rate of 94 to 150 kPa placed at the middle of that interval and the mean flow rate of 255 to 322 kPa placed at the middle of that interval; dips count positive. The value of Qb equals 4.8 kPa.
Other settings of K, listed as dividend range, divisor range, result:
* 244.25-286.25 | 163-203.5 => 1.12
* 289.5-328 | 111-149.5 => 0.61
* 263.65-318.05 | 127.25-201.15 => 0.76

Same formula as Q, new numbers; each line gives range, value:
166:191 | 5.55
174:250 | 4.65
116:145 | 6.92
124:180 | 6.4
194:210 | 4.48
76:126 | 6.62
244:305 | 5.15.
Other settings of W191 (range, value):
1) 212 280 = 2.87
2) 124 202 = 4.377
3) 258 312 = 2.55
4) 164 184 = 5.017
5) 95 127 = 6.099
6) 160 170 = 5.371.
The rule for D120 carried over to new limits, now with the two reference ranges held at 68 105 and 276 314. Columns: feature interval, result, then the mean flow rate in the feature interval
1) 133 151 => -0.156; 6.87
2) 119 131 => -0.113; 6.85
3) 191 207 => 0.105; 4.72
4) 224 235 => 0.125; 4.26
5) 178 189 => 0.016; 5.32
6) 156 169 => -0.047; 5.93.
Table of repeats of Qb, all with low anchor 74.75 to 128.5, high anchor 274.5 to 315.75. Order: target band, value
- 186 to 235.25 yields 9.45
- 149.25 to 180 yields -1.11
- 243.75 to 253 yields -1.84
